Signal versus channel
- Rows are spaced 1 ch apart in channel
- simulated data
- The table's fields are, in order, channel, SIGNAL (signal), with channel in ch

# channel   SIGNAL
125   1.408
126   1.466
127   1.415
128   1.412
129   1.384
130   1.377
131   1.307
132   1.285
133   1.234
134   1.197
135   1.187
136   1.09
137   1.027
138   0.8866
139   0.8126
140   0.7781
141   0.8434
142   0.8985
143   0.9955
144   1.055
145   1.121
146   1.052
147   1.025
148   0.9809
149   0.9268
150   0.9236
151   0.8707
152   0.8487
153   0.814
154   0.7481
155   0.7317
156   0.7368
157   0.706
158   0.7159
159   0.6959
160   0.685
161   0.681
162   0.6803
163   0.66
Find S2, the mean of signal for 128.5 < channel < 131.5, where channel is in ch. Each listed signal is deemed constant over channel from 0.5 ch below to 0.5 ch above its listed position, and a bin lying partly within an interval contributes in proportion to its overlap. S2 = 1.36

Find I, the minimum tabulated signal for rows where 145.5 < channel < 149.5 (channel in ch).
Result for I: 0.9268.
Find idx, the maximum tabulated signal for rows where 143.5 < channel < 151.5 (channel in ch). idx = 1.121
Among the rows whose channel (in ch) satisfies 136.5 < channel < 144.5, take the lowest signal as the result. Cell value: 0.7781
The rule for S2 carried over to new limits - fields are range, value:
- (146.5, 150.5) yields 0.964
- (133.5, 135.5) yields 1.19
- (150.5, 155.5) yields 0.803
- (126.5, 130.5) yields 1.4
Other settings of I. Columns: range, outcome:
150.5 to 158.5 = 0.706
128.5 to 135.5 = 1.187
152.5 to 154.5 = 0.7481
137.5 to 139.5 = 0.8126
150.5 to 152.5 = 0.8487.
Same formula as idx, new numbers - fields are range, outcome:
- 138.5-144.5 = 1.055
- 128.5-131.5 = 1.384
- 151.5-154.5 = 0.8487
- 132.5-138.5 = 1.234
